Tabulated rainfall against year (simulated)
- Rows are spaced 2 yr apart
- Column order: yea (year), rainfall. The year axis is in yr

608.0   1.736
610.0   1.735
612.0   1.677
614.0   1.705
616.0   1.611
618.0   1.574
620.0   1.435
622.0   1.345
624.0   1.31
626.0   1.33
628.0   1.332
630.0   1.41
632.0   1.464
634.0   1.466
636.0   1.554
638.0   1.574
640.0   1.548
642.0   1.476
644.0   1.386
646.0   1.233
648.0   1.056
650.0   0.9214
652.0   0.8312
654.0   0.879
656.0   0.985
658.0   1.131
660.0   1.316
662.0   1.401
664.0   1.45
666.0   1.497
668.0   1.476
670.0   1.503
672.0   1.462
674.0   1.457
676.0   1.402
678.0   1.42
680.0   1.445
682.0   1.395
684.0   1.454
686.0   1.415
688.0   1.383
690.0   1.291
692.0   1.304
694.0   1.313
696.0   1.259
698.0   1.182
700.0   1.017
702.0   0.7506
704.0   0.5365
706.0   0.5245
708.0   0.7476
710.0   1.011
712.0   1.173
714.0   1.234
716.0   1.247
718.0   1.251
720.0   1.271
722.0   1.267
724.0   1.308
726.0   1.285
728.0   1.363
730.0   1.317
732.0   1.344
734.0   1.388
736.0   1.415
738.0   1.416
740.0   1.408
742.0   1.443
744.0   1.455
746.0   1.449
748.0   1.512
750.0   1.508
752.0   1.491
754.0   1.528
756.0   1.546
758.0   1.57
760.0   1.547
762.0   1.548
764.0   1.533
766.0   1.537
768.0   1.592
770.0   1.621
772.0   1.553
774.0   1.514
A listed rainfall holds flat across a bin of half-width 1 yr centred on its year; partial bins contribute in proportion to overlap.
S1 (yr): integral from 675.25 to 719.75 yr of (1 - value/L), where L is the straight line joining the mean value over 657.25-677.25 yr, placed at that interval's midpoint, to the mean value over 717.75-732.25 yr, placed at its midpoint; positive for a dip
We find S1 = 6.1 yr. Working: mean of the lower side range 1.41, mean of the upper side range 1.3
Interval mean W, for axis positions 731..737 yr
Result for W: 1.38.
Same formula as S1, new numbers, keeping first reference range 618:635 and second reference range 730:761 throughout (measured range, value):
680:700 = 1.5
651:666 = 2.7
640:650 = 0.9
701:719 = 6.3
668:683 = -0.2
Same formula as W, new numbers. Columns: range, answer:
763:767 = 1.53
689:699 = 1.27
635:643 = 1.54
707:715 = 1.04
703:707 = 0.53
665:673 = 1.48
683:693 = 1.37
